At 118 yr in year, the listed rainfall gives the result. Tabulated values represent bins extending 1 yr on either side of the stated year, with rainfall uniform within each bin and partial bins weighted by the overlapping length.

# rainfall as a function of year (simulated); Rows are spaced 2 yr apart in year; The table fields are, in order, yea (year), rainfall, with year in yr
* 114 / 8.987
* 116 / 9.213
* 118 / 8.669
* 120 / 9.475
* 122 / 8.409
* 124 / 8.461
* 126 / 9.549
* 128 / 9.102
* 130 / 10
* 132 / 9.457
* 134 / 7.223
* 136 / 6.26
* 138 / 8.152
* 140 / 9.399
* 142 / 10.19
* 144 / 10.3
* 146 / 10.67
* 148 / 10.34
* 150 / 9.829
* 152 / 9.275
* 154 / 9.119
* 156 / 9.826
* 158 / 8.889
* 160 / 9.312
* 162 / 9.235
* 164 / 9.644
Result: 8.669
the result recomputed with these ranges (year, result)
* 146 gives 10.67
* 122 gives 8.409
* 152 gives 9.275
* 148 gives 10.34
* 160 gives 9.312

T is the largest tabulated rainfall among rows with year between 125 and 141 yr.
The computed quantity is 10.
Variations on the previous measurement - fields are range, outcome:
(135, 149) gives 10.67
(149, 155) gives 9.829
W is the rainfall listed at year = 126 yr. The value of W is 9.549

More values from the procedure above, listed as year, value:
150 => 9.829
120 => 9.475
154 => 9.119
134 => 7.223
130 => 10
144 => 10.3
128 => 9.102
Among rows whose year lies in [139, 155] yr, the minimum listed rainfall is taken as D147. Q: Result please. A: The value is 9.119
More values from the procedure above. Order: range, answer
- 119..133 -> 8.409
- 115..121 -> 8.669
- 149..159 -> 8.889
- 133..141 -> 6.26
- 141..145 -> 10.19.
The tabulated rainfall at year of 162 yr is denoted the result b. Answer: 9.235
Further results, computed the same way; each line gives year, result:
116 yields 9.213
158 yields 8.889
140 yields 9.399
